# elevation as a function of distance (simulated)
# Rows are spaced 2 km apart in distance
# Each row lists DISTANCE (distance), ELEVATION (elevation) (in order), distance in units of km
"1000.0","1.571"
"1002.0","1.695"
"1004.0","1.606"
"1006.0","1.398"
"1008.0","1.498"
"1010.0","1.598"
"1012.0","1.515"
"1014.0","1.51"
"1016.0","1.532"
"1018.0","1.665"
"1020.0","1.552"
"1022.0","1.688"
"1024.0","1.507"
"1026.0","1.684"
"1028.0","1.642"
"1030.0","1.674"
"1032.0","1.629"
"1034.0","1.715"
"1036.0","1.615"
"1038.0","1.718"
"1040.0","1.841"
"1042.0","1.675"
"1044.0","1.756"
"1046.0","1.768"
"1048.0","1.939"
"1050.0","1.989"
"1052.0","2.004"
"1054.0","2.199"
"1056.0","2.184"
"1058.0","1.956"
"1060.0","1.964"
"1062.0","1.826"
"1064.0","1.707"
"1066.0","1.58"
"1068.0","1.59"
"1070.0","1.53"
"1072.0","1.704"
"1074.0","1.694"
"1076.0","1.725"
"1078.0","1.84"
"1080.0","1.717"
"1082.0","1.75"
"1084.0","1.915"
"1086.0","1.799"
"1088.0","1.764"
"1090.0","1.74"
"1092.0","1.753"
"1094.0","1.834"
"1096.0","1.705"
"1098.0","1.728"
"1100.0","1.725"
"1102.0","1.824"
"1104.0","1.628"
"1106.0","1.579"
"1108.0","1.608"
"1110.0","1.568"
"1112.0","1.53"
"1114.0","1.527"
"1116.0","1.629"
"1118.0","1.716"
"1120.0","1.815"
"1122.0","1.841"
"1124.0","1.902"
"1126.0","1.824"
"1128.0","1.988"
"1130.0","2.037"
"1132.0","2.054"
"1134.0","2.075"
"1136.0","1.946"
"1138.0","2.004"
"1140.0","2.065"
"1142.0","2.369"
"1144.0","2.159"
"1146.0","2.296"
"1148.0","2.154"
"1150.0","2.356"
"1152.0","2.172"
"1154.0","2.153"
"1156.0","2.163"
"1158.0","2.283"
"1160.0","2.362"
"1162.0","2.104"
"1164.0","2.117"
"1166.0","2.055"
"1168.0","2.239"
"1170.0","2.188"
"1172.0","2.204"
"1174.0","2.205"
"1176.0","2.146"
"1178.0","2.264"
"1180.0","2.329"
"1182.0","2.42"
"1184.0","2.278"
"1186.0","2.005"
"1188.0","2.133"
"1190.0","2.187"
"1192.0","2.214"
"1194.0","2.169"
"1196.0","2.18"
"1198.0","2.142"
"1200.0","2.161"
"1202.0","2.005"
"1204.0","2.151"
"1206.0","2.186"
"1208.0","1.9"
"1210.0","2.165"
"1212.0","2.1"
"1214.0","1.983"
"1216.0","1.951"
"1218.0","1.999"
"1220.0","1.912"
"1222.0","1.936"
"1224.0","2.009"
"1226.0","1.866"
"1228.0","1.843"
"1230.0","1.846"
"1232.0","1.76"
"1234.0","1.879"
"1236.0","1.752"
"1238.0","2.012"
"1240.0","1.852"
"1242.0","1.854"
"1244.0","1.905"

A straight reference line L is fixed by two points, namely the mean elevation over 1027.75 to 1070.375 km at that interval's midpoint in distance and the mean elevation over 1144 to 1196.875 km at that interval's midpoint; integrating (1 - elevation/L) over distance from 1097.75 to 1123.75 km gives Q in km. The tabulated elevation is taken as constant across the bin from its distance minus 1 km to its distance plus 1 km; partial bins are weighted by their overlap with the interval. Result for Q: 4.3 km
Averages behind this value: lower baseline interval 1.8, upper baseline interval 2.21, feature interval 1.68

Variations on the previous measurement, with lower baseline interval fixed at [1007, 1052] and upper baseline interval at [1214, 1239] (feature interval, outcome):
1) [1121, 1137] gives -1.51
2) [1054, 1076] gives -0.96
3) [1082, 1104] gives -0.28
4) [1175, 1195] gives -3.90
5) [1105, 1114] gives 1.02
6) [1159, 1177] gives -3.40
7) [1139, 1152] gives -3.02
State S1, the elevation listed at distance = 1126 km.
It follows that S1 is 1.824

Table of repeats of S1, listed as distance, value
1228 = 1.843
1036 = 1.615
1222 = 1.936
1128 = 1.988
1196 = 2.18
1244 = 1.905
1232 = 1.76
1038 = 1.718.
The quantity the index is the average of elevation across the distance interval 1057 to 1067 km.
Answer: 1.81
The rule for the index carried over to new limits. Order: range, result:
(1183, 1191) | 2.15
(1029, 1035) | 1.67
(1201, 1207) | 2.11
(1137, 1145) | 2.15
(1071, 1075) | 1.7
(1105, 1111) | 1.58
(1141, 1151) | 2.27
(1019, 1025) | 1.58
